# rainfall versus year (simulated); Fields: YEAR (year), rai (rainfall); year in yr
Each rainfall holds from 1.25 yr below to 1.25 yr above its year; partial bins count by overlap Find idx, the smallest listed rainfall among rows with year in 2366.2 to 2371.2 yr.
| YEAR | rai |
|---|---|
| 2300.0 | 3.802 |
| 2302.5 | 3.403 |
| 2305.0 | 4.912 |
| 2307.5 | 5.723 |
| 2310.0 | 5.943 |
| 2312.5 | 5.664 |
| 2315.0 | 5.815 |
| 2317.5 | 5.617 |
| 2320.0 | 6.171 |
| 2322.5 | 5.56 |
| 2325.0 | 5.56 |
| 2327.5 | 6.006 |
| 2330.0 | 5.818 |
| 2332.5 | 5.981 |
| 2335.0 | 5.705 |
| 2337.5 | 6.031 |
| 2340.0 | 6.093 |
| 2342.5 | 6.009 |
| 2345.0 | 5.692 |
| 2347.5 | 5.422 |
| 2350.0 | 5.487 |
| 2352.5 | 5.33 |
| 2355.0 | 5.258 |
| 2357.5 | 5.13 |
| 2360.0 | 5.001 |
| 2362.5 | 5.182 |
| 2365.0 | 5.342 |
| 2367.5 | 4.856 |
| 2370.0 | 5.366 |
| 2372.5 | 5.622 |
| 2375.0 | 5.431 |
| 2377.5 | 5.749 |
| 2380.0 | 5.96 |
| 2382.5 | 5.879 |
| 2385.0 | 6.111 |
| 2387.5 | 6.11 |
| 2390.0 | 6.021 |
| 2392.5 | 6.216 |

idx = 4.856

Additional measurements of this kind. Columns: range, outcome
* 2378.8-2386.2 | 5.879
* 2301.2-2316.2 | 3.403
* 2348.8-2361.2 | 5.001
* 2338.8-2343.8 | 6.009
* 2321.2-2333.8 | 5.56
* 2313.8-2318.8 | 5.617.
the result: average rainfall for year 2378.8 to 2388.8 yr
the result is 6.02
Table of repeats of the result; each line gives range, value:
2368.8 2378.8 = 5.54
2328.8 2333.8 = 5.9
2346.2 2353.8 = 5.41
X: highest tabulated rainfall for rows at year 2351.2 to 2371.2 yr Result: 5.366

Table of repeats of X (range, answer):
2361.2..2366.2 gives 5.342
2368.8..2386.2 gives 6.111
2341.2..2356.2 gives 6.009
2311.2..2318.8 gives 5.815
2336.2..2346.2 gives 6.093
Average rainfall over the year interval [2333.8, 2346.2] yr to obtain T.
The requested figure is 5.91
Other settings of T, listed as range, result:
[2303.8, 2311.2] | 5.53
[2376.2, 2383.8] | 5.86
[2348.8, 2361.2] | 5.24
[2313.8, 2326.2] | 5.75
